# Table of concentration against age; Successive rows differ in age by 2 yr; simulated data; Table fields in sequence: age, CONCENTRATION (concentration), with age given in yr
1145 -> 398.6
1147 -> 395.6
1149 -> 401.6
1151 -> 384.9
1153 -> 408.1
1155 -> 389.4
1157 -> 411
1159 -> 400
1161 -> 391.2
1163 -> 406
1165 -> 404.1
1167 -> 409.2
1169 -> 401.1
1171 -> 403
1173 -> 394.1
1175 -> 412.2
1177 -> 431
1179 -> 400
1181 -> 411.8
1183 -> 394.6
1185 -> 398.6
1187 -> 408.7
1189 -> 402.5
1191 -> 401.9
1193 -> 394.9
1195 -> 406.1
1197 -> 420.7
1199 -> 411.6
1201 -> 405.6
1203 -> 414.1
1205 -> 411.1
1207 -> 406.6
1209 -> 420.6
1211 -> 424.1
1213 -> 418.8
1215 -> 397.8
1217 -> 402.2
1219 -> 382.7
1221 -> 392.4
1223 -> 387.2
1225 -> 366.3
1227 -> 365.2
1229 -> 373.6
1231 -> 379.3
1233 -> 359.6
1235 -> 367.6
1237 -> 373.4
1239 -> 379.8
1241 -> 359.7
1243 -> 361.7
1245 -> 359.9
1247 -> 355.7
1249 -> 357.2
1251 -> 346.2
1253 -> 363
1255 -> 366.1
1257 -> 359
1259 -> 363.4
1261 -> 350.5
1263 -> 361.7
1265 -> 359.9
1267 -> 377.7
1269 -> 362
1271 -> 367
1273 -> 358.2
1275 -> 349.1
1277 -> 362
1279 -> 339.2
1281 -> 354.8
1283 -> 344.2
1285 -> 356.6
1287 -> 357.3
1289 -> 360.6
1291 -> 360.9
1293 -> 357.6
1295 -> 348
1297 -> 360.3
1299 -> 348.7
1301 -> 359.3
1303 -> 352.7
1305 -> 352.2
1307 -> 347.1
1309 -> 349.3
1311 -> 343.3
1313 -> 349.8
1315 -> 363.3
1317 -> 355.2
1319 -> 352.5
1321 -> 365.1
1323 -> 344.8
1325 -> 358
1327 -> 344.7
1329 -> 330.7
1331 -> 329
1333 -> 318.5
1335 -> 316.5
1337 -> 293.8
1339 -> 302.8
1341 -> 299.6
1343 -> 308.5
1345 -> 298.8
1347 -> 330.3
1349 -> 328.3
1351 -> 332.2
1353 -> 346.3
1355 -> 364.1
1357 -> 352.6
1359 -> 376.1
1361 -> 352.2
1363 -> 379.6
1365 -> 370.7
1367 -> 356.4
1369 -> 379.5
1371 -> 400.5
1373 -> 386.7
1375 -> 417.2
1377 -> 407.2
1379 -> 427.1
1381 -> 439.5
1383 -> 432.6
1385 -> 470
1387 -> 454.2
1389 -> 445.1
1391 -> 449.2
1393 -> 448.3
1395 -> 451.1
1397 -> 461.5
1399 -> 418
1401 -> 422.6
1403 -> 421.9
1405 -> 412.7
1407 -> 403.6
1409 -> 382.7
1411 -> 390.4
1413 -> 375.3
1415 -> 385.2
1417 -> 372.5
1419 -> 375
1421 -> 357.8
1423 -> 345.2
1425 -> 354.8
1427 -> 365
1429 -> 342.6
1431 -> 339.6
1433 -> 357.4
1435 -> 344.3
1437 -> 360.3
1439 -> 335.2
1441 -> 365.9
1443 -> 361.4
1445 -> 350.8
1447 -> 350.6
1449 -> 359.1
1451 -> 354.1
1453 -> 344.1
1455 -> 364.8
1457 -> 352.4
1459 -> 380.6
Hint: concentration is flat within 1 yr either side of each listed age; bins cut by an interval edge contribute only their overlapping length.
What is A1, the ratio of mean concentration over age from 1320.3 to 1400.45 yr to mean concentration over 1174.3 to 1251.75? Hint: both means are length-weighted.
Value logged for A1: 0.96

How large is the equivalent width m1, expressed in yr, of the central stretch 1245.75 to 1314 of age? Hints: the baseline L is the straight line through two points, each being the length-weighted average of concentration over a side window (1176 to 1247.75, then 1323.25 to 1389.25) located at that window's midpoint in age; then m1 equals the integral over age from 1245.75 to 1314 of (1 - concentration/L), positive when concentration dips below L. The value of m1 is 4.2 yr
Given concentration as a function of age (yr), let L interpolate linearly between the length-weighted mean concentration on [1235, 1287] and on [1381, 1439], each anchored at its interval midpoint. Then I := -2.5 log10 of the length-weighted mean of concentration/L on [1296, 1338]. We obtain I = 0.09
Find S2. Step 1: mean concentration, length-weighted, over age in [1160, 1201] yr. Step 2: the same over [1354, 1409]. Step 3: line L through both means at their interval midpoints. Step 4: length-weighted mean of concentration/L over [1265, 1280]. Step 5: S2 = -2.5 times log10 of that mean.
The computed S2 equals 0.14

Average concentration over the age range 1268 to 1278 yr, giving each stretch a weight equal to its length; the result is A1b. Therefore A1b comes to 360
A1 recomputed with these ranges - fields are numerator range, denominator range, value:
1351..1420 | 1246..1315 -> 1.13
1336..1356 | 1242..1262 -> 0.89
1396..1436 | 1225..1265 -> 1.05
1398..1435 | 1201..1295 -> 1.02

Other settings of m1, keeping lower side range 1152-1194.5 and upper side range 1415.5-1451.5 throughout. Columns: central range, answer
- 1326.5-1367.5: 4.1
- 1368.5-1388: -3.0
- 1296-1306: 0.7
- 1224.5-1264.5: 2.8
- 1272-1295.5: 1.8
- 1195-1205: -0.3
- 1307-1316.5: 0.7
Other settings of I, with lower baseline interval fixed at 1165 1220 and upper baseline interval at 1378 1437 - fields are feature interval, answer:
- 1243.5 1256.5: 0.13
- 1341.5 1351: 0.26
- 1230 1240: 0.09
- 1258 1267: 0.12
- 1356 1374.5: 0.08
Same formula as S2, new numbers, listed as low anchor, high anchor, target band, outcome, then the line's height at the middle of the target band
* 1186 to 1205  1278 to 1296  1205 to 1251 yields 0.02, 388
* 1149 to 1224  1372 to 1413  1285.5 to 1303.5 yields 0.17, 416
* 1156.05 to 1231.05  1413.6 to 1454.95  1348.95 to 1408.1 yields -0.11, 367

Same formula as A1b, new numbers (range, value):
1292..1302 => 355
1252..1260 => 363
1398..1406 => 419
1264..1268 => 369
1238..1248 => 363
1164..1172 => 404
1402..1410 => 405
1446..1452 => 355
